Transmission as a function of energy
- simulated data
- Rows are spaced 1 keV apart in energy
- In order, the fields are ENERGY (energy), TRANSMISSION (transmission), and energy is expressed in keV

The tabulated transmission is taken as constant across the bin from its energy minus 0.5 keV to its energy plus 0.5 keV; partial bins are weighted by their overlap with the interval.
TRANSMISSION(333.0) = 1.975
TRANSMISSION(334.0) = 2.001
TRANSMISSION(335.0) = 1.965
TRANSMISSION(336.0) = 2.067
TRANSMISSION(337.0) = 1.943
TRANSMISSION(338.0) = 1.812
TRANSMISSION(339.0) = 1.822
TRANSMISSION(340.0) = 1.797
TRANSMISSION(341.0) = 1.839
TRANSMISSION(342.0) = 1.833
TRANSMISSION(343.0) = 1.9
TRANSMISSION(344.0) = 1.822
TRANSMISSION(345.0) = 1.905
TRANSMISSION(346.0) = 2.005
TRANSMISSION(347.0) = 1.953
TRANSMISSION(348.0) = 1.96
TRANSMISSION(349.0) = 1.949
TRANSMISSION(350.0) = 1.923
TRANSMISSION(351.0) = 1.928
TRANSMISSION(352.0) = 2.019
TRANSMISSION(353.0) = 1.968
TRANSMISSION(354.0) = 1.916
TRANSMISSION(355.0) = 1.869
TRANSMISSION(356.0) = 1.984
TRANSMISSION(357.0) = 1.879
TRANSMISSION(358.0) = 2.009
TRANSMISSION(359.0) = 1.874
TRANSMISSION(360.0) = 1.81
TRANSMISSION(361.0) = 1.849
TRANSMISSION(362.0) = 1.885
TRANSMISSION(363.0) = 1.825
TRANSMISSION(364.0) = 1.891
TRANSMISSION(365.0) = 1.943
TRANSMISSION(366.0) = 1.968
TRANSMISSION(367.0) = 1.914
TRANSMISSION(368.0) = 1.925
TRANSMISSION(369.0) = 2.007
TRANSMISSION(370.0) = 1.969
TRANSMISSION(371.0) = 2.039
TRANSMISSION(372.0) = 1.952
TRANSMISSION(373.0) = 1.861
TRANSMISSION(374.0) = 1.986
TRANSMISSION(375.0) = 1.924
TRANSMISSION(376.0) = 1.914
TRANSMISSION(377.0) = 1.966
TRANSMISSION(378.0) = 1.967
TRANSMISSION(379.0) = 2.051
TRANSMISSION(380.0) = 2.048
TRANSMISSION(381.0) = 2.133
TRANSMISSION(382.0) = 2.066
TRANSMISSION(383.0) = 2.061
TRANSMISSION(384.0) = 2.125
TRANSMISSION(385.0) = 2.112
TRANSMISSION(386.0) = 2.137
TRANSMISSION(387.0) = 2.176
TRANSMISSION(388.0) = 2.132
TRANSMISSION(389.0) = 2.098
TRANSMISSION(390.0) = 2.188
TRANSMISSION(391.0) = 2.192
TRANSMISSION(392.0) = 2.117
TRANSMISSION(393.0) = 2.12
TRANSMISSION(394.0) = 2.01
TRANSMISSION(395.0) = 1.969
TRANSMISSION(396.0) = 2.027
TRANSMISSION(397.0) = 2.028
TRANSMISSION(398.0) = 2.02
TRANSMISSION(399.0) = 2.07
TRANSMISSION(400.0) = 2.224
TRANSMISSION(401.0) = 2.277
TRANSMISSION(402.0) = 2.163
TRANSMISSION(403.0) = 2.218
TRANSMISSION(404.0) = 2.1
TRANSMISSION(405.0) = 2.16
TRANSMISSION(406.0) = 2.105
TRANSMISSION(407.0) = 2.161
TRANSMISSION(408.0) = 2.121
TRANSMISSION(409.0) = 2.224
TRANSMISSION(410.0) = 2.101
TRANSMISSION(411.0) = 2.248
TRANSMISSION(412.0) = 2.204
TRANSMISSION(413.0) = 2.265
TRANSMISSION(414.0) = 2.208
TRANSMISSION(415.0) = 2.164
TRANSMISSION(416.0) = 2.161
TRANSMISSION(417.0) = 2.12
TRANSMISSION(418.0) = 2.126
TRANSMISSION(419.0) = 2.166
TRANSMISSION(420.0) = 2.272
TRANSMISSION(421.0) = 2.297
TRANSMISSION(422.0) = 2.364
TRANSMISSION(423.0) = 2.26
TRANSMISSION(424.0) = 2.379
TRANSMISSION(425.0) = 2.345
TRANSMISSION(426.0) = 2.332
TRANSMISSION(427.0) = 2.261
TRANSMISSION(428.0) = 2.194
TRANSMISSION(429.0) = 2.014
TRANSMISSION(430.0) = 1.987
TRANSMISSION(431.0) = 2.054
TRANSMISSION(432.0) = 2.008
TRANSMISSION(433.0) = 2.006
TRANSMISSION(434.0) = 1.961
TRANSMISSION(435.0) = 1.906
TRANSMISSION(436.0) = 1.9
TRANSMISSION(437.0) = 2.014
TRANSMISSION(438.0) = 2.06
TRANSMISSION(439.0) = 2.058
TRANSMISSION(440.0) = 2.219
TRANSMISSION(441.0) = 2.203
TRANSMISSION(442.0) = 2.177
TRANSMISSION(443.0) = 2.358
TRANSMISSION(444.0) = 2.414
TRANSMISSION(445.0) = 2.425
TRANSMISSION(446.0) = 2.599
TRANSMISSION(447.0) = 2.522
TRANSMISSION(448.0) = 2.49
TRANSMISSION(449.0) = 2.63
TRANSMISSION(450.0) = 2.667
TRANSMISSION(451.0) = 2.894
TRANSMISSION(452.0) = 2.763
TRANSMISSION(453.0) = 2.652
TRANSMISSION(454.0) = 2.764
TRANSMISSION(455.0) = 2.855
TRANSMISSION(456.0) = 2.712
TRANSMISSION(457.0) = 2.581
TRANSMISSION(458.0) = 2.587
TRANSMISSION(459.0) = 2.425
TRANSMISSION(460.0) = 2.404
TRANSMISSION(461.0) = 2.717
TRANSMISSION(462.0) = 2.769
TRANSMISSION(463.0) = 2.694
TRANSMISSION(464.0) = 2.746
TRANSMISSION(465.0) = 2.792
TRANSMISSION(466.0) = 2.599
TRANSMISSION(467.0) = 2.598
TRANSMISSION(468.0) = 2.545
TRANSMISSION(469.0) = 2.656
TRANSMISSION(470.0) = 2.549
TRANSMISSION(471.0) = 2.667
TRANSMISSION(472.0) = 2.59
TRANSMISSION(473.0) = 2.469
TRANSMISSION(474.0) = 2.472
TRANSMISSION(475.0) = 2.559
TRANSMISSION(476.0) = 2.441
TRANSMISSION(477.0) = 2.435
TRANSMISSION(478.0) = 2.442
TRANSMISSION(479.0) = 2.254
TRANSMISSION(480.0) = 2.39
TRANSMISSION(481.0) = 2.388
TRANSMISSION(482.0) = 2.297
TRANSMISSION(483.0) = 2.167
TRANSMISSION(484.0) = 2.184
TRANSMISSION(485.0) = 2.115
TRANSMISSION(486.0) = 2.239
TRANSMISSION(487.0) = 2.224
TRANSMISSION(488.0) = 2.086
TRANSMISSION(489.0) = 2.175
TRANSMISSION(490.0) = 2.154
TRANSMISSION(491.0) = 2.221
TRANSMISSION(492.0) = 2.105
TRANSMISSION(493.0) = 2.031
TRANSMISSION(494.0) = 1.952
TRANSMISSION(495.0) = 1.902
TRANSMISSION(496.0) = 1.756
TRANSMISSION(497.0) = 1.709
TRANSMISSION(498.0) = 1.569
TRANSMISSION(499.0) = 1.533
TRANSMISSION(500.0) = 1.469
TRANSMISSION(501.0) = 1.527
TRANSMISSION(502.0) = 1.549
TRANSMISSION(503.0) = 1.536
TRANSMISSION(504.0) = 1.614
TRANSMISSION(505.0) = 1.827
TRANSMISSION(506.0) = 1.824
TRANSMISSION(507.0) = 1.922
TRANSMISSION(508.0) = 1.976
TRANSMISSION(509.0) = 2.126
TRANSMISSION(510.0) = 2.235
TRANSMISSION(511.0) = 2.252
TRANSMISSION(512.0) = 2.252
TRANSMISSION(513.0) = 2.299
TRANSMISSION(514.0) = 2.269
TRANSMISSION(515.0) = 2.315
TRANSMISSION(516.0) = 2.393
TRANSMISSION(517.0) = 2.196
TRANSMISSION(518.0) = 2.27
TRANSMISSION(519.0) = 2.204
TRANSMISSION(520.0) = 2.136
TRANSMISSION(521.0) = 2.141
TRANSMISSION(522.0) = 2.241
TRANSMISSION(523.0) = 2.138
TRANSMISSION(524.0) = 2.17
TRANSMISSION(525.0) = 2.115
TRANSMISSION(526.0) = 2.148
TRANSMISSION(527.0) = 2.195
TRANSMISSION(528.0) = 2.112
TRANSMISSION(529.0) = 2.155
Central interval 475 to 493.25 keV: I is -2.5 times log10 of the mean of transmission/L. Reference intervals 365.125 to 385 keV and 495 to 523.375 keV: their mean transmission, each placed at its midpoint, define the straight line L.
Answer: -0.14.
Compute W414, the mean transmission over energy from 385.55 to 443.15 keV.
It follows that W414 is 2.14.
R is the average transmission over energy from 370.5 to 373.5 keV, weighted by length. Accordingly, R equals 1.95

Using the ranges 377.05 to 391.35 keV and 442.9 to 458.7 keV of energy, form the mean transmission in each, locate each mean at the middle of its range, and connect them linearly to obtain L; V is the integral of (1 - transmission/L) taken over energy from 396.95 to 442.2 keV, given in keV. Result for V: 4.2 keV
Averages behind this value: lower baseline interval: 2.1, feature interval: 2.15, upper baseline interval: 2.62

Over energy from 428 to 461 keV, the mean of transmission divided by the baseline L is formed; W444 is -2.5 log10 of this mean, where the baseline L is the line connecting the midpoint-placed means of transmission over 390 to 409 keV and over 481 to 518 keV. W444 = -0.141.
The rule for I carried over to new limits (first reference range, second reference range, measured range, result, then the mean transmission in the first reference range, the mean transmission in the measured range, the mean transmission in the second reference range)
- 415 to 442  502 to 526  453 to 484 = -0.20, 2.14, 2.55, 2.1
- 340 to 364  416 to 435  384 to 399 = -0.03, 1.91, 2.09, 2.17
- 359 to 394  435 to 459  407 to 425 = 0.02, 2.01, 2.22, 2.45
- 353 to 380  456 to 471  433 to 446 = 0.14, 1.93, 2.15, 2.62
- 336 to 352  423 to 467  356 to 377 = 0.05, 1.9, 1.92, 2.4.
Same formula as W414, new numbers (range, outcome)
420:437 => 2.14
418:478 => 2.41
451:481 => 2.59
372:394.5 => 2.06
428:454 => 2.29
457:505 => 2.24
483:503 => 1.92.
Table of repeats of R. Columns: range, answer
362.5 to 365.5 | 1.89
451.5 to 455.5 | 2.76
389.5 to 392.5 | 2.17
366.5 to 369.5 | 1.95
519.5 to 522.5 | 2.17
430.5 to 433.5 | 2.02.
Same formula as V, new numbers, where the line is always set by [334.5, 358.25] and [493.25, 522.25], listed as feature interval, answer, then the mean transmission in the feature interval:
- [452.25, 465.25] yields -4.8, 2.67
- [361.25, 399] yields -1.8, 2.02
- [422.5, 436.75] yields -1.3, 2.11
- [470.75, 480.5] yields -2.6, 2.47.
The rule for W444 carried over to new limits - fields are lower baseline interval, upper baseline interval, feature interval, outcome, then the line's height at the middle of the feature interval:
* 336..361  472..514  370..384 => -0.03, 1.94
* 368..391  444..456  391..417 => 0.06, 2.25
